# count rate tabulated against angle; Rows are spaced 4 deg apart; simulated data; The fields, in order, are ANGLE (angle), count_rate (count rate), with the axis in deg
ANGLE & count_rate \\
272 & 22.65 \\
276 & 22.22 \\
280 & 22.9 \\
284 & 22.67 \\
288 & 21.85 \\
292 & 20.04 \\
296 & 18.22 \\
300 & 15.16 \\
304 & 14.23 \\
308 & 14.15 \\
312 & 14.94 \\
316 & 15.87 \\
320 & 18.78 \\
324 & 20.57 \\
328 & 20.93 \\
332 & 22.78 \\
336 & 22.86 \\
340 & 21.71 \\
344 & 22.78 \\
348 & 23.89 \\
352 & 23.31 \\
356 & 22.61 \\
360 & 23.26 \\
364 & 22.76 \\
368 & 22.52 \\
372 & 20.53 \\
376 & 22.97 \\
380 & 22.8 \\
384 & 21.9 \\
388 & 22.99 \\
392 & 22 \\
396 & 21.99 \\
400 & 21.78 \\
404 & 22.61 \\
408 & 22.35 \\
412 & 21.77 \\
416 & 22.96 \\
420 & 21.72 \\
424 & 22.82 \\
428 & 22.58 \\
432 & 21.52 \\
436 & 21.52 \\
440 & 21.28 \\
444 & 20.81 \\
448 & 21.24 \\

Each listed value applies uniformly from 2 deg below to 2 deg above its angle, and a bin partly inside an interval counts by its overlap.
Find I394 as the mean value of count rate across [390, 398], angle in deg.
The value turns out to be 22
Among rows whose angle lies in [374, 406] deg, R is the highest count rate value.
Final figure 22.99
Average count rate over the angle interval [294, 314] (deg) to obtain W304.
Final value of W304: 15.3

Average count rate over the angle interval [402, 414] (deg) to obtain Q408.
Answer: 22.2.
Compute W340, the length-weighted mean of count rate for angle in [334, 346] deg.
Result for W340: 22.4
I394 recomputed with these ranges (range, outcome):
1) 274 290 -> 22.4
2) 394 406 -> 22.1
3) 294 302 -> 16.7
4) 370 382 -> 22.1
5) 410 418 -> 22.4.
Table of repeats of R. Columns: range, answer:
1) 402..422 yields 22.96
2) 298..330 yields 20.93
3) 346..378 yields 23.89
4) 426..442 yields 22.58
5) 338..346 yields 22.78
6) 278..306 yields 22.9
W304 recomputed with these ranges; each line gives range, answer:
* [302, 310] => 14.2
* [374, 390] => 22.7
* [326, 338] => 22.2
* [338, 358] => 22.9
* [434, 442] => 21.4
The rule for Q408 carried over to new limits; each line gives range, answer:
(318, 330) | 20.1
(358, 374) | 22.3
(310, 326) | 17.5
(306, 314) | 14.5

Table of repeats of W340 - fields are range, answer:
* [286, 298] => 20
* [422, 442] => 21.9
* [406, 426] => 22.3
